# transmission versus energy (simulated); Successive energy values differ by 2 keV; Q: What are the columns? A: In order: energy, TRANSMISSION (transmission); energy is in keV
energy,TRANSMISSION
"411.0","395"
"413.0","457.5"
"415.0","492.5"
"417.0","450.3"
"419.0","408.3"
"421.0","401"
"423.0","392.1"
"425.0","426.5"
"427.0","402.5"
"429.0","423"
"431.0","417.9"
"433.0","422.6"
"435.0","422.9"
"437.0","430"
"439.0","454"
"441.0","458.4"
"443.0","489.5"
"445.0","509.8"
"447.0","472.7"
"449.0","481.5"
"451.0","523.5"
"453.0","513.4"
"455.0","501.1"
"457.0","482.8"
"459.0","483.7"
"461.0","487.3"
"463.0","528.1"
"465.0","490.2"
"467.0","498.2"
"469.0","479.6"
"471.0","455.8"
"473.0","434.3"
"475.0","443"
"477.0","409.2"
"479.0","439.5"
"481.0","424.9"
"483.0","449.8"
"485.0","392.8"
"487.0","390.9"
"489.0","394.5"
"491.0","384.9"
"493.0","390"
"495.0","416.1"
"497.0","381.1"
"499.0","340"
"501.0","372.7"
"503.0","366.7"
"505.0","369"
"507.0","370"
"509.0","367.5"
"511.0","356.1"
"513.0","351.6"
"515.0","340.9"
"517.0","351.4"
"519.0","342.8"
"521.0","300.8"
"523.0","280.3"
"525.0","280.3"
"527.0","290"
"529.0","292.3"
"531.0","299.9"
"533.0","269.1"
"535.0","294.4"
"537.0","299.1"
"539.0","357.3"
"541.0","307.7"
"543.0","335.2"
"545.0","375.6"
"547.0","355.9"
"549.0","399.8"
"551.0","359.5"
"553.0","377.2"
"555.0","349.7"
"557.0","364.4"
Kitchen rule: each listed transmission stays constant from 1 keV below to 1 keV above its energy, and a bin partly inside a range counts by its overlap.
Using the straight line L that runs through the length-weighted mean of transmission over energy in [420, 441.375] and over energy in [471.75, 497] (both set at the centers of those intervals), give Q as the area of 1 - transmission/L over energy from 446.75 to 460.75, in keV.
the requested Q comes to -2.6 keV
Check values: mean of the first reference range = 422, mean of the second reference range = 413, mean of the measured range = 495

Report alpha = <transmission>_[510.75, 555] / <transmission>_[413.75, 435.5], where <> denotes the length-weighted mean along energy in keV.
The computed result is 0.8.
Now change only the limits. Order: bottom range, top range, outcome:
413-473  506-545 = 0.70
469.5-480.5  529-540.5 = 0.69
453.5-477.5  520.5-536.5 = 0.60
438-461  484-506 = 0.78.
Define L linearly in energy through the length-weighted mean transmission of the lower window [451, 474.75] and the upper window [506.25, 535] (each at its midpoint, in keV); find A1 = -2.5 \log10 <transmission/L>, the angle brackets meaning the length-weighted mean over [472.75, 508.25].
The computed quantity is 0.02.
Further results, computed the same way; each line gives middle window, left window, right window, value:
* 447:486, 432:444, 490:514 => -0.14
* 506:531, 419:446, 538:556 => 0.16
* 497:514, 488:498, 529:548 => 0.03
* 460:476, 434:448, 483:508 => -0.13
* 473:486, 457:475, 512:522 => 0.04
